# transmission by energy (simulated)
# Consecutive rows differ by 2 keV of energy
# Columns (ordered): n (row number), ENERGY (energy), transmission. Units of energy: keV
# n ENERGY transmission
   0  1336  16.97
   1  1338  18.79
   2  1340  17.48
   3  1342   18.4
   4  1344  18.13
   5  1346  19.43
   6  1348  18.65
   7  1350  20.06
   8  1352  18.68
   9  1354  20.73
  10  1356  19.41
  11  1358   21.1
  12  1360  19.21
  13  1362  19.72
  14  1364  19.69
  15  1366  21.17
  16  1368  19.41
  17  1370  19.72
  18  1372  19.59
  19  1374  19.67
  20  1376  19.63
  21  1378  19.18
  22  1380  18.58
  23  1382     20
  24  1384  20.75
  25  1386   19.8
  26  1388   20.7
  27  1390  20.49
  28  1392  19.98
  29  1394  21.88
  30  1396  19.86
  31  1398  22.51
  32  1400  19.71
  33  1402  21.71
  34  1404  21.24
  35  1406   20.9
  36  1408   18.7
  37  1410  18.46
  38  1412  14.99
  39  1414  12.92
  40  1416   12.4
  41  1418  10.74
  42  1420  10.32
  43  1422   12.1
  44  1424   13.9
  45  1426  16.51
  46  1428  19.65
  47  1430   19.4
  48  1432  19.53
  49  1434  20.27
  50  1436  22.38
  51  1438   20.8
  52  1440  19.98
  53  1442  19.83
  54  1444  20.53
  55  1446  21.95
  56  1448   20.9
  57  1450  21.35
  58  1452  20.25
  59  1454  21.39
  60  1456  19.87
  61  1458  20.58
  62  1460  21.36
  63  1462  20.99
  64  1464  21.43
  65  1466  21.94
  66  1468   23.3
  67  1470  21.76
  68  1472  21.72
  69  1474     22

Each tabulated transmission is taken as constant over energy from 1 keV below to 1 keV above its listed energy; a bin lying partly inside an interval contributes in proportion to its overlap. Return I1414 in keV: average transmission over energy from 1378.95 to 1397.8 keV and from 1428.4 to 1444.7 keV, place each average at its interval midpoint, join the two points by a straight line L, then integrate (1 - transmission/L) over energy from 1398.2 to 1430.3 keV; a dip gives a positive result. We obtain 5.9 keV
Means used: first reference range 20.3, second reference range 20.3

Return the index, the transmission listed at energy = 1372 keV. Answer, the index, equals 19.59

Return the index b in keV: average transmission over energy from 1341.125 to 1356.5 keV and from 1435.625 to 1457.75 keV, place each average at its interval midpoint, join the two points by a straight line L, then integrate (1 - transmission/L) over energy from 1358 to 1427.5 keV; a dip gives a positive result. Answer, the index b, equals 4.90 keV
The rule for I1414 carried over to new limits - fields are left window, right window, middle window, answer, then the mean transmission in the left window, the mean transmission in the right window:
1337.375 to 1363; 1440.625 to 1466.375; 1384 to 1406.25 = -0.93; 19.2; 20.9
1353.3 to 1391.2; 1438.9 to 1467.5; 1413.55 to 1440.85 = 5.40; 19.9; 20.9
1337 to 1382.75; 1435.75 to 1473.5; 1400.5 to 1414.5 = 1.12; 19.4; 21.2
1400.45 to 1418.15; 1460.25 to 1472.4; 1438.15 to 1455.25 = -0.42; 17.3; 21.8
